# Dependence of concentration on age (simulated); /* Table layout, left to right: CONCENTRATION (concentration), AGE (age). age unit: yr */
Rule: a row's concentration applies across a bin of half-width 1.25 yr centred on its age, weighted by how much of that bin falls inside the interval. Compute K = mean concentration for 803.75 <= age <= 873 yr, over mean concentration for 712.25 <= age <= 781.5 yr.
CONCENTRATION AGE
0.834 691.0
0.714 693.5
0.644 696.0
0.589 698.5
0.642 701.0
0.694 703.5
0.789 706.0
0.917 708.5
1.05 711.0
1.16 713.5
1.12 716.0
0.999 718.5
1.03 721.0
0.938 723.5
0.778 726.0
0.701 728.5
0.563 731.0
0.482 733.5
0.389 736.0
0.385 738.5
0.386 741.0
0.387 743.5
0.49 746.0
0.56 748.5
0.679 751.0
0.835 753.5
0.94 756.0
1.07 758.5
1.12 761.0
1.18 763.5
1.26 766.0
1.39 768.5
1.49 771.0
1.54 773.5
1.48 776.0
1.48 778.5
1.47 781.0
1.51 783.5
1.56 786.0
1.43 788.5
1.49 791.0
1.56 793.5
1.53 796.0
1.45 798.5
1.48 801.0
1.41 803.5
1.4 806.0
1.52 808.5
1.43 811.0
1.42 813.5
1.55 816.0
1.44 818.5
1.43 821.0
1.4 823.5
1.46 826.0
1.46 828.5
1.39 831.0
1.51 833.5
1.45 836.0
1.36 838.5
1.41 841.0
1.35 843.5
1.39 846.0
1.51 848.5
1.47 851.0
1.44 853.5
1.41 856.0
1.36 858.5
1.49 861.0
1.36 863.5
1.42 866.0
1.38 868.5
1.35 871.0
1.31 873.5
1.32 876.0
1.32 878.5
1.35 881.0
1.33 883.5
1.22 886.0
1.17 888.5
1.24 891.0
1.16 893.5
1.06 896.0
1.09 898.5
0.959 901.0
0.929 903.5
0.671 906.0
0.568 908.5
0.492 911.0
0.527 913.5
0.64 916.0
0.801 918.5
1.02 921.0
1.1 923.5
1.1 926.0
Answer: 1.5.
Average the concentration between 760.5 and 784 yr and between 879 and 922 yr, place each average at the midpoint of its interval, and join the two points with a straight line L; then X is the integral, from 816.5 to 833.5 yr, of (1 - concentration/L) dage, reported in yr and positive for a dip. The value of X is -3.1 yr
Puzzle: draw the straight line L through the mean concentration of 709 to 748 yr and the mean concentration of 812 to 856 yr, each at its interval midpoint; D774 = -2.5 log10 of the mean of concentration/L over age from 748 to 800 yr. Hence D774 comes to -0.24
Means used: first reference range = 0.724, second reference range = 1.44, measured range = 1.3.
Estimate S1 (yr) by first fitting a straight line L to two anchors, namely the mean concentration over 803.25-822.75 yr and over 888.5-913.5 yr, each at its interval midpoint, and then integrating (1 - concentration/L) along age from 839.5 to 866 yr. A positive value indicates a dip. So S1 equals -4.8 yr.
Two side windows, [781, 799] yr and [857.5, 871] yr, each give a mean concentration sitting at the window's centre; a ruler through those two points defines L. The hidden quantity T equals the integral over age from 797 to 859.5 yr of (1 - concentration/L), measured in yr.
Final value 0.5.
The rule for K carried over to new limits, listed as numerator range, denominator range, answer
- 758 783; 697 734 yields 1.63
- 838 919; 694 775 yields 1.39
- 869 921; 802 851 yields 0.72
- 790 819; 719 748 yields 2.44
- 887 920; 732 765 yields 1.27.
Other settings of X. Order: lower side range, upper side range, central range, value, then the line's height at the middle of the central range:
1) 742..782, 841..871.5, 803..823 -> -3.0 yr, 1.26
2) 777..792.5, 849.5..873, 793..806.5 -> 0.0 yr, 1.47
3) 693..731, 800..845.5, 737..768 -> 8.4 yr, 1.06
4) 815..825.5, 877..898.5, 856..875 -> -1.2 yr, 1.3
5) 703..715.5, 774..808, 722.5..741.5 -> 8.8 yr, 1.1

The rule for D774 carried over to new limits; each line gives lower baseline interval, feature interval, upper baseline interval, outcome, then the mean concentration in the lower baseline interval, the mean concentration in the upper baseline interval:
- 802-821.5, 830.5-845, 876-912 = -0.069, 1.45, 1.05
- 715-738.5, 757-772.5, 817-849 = -0.247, 0.753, 1.43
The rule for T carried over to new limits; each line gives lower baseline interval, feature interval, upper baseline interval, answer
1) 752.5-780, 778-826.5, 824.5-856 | -4.7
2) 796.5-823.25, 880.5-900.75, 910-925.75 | -4.8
